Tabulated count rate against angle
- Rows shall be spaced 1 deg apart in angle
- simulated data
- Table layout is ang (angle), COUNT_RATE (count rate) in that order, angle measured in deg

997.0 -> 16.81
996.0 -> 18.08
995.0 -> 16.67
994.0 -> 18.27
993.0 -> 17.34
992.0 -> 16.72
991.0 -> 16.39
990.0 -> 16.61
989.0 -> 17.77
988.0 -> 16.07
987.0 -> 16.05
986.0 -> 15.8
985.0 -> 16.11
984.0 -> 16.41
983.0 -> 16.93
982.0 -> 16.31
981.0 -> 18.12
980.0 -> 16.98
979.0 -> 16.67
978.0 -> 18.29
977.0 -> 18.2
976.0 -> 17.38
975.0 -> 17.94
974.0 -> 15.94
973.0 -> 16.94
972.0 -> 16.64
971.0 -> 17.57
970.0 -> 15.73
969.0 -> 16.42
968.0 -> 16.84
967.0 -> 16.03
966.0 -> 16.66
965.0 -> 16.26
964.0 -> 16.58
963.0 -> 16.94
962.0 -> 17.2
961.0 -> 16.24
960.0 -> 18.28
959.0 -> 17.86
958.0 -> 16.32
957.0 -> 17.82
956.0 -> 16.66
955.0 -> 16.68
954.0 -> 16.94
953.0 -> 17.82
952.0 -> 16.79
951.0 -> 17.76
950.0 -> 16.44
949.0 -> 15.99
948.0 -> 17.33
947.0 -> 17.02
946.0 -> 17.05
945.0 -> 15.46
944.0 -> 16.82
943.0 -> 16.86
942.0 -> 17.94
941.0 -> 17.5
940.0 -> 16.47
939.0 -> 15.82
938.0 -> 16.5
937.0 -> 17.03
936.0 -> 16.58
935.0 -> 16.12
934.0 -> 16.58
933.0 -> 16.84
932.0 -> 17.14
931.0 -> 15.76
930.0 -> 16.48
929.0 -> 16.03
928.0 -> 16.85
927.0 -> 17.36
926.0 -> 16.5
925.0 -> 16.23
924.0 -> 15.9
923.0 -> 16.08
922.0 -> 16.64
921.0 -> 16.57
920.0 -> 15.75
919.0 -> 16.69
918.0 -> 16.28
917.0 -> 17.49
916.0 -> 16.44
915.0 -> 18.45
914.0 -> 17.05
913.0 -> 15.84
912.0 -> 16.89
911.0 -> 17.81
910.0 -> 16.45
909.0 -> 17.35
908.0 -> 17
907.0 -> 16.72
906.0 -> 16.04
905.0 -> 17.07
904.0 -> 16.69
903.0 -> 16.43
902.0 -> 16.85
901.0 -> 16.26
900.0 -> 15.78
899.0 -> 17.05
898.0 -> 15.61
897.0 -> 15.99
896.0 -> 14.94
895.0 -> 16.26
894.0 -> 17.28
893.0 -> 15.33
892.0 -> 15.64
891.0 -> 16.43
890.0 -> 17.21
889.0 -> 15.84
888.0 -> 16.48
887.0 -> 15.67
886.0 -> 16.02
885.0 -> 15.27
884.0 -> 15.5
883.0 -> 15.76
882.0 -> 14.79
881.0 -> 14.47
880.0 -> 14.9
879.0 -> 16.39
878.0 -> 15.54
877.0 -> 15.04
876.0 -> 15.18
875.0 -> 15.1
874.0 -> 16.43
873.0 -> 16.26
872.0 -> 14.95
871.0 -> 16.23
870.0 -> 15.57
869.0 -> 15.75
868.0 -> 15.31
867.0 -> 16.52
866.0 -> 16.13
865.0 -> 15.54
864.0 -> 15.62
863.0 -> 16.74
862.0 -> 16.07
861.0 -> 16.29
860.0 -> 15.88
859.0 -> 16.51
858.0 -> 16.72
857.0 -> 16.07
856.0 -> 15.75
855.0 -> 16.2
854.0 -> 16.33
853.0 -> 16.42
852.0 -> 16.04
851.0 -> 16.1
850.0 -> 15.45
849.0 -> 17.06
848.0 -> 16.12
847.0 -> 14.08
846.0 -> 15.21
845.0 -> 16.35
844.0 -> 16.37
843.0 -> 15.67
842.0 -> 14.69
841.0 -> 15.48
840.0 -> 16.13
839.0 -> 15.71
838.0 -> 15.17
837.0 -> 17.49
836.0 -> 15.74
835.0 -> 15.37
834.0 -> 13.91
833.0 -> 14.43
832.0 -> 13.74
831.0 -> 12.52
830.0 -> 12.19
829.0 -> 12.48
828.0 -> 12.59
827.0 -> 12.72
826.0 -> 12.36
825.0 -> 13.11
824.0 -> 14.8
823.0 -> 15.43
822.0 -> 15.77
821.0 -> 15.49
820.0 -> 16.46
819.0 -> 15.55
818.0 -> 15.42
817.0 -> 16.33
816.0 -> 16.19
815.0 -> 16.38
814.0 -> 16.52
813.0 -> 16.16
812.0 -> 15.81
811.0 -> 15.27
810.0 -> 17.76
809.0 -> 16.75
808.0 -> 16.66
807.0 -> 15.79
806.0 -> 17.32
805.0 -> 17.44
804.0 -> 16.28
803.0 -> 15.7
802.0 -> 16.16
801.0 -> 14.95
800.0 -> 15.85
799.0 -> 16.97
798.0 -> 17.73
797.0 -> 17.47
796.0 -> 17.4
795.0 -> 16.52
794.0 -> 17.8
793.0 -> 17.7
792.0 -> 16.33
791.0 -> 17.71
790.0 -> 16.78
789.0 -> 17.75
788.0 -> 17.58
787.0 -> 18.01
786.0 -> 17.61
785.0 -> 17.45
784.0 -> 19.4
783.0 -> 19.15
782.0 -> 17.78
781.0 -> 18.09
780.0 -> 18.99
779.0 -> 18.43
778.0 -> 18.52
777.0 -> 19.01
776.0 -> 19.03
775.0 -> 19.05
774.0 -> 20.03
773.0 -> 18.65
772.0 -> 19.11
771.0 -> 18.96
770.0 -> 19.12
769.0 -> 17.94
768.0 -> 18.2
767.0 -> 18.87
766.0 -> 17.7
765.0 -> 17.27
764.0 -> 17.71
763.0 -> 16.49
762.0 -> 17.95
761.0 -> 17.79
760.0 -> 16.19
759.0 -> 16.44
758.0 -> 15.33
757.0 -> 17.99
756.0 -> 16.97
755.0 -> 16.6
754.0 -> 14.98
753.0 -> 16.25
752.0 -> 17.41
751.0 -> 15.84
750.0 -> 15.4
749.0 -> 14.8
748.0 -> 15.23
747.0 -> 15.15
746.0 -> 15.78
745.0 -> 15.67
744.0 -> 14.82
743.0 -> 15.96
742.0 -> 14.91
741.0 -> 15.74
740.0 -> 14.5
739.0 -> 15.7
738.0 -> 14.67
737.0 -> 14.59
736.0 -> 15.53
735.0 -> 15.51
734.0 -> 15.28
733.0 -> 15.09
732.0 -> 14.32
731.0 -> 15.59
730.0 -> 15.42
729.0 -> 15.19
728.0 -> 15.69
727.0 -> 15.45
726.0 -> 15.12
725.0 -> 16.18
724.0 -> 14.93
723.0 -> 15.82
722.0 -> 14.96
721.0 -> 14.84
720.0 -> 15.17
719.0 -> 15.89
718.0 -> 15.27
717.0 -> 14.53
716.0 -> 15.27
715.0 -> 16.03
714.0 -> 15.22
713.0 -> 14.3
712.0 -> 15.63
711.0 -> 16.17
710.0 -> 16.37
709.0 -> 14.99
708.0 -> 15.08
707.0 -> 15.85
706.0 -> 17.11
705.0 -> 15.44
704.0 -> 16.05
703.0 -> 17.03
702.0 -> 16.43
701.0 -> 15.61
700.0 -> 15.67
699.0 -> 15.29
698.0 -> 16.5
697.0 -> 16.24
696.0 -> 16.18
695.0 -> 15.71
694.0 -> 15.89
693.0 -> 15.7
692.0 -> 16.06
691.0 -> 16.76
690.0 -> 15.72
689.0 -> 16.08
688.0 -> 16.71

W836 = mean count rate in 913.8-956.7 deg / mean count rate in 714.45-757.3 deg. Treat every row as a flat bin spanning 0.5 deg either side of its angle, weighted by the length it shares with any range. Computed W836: 1.08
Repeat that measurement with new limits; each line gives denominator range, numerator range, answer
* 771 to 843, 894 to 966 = 1.02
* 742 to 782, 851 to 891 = 0.92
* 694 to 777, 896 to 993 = 1.04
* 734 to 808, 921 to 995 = 0.99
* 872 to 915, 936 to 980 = 1.05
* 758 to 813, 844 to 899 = 0.91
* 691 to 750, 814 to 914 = 1.01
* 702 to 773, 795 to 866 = 0.98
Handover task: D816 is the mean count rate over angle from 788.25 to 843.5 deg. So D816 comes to 15.7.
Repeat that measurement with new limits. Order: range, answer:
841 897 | 15.8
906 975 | 16.8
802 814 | 16.4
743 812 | 17.2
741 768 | 16.4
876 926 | 16.2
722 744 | 15.3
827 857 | 15.2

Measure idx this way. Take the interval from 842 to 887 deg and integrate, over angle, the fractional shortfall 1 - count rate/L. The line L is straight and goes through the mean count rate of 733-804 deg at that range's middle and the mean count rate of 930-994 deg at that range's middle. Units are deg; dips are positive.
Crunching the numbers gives 3.0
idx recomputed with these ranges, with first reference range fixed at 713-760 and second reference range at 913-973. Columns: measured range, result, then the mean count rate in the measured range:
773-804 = -3.7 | 17.7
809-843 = 2.1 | 15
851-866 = 0.1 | 16.2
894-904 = 0.2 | 16.2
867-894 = 1.1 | 15.7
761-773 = -1.9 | 18.1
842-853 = 0.2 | 15.8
